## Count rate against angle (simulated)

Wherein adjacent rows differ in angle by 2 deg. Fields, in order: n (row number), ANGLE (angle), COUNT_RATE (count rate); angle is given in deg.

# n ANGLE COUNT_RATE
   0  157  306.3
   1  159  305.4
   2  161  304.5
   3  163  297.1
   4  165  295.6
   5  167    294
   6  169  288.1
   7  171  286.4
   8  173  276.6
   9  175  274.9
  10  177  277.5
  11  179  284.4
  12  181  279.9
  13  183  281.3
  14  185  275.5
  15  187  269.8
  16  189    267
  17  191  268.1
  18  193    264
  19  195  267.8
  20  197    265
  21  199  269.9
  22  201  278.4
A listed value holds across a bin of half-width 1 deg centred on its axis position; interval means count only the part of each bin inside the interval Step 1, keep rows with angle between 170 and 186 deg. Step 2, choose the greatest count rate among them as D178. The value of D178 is 286.4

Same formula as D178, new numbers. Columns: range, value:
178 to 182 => 284.4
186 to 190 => 269.8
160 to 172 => 304.5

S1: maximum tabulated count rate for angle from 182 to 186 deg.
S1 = 281.3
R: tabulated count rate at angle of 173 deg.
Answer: 276.6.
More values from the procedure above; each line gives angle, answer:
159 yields 305.4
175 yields 274.9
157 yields 306.3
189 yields 267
